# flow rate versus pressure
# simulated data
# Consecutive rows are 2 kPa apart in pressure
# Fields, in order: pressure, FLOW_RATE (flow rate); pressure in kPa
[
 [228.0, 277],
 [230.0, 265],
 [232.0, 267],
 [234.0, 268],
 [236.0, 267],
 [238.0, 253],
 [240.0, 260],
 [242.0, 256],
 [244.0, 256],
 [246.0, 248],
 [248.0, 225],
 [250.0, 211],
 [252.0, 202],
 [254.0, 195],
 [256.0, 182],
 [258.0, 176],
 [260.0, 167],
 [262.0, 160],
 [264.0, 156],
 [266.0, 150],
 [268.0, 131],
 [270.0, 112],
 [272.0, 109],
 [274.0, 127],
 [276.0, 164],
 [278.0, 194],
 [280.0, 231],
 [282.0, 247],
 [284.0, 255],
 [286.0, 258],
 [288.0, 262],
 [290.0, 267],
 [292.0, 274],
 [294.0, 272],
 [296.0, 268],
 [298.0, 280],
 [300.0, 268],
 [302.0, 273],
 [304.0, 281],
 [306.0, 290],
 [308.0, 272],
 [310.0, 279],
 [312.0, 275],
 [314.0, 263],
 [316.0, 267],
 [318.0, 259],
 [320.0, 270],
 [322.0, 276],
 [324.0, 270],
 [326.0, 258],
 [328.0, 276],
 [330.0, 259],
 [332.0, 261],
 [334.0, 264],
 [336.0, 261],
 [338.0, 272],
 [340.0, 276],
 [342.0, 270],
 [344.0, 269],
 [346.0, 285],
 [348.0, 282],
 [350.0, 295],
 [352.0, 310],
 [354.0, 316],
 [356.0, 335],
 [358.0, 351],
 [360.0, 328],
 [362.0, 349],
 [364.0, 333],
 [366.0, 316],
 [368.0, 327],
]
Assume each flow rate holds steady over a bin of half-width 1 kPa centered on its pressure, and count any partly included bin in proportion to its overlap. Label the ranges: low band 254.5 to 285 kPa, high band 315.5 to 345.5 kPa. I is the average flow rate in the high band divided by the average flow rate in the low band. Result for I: 1.56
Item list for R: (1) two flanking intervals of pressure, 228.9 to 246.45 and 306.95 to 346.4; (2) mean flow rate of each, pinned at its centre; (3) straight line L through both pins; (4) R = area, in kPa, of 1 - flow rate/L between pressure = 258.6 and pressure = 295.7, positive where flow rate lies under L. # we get 9.4 kPa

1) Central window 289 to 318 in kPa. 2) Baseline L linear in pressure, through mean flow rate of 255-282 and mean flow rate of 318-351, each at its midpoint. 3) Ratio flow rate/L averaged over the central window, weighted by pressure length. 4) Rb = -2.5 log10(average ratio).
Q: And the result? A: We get -0.24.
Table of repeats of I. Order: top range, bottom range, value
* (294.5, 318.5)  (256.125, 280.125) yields 1.77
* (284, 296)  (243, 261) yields 1.28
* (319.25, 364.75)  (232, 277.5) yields 1.48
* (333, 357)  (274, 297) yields 1.19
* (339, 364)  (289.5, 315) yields 1.12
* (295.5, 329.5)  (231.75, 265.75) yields 1.25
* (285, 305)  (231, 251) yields 1.08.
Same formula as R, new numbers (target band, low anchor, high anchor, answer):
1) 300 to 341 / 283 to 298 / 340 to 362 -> 2.15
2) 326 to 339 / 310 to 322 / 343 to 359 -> 0.95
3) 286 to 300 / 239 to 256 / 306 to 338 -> -0.92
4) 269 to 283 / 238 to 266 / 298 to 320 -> 3.96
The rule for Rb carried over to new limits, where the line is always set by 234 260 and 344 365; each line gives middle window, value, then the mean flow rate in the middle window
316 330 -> 0.09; 267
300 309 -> -0.01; 278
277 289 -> 0.07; 241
